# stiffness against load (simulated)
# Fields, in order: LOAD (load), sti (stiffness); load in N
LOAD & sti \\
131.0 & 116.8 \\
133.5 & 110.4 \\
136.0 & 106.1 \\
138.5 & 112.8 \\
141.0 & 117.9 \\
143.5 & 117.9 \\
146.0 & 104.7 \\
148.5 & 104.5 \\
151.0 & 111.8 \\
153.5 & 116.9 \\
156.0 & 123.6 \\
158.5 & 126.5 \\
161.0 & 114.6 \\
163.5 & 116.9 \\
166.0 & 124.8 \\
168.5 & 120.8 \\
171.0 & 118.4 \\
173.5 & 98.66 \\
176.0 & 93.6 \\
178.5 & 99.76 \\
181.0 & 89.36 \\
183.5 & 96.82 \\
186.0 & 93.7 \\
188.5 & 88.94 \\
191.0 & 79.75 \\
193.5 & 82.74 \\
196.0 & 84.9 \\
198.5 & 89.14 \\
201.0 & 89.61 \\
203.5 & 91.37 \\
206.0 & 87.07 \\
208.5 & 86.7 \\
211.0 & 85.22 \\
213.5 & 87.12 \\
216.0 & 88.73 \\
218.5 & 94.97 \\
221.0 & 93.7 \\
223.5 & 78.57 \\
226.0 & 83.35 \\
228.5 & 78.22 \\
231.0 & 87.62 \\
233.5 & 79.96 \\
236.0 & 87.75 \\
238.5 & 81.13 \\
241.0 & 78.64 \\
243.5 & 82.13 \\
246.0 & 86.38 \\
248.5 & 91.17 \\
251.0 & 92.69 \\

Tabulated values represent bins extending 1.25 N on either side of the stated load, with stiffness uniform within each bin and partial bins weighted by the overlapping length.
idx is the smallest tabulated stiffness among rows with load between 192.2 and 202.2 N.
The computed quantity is 82.74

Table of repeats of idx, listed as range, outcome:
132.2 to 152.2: 104.5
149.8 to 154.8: 111.8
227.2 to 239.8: 78.22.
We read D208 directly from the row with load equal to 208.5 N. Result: 86.7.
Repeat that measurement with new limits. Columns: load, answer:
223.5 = 78.57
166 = 124.8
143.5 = 117.9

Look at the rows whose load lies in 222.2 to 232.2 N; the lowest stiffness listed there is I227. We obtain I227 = 78.22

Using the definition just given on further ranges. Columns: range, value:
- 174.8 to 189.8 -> 88.94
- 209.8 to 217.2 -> 85.22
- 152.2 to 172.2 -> 114.6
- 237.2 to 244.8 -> 78.64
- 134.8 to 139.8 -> 106.1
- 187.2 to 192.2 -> 79.75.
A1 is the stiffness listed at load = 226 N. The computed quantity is 83.35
